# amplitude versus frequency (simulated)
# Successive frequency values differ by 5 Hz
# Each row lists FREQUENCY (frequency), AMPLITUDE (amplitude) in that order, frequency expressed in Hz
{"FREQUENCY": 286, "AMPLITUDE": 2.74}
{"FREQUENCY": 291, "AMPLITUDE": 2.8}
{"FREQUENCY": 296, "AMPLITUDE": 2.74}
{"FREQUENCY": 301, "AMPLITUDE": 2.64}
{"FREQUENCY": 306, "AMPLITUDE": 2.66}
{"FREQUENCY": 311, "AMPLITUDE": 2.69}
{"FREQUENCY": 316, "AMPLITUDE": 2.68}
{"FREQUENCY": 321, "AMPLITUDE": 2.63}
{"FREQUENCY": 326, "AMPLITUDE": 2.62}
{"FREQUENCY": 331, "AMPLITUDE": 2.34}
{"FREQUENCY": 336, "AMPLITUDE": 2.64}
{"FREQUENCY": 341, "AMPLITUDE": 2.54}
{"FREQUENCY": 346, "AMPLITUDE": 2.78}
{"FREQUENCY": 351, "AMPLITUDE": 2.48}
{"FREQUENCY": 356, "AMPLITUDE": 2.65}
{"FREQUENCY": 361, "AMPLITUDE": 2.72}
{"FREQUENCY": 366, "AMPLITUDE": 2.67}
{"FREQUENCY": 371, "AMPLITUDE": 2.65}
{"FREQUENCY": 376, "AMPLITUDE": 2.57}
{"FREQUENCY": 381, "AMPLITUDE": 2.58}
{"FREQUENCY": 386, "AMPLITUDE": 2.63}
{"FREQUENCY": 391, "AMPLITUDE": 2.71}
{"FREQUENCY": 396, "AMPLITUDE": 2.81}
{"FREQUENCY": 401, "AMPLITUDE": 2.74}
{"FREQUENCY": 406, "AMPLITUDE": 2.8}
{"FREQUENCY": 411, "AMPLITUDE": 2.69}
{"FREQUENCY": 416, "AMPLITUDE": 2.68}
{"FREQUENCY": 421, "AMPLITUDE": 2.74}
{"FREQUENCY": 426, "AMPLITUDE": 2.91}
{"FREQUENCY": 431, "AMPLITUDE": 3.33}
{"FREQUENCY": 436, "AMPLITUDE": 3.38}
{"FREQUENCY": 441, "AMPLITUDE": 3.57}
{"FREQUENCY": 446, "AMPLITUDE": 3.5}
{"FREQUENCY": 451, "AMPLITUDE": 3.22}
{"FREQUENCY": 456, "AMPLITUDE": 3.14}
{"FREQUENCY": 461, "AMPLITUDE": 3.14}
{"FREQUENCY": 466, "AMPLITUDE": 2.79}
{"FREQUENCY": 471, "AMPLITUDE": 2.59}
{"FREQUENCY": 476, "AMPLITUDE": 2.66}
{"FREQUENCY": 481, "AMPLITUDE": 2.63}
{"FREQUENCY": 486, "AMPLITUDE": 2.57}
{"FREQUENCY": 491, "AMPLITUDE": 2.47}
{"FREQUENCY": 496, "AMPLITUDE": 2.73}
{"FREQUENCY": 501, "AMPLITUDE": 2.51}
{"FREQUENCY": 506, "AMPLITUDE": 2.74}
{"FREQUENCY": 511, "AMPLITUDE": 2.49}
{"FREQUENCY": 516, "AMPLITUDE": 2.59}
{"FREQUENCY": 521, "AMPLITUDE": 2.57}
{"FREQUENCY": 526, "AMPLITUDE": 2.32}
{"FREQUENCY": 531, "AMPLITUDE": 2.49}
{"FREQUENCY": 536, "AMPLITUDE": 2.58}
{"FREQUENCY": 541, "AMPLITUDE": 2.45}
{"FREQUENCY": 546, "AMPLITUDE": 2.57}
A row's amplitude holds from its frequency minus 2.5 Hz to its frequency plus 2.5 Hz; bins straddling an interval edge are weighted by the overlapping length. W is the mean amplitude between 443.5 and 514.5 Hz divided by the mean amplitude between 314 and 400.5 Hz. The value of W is 1.06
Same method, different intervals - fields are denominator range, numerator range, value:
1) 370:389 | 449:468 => 1.18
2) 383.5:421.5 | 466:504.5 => 0.96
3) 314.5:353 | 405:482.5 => 1.16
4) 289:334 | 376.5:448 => 1.10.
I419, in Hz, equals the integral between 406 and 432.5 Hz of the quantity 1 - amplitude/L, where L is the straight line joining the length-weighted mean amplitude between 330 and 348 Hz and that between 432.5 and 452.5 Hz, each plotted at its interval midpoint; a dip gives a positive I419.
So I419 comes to 3.2 Hz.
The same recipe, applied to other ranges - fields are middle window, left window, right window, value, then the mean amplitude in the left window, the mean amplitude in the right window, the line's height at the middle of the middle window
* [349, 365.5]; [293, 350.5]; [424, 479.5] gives 0.79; 2.63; 3.1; 2.76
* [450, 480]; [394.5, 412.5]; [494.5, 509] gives -2.25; 2.76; 2.65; 2.69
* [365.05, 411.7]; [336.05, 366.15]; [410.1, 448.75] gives 2.93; 2.64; 3.12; 2.87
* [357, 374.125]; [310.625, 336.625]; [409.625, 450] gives 0.76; 2.59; 3.12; 2.8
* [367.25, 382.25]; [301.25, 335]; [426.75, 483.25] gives 1.05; 2.61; 3.08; 2.8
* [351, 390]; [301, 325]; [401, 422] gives 0.99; 2.66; 2.73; 2.7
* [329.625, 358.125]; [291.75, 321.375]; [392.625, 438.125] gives 1.81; 2.68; 2.89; 2.75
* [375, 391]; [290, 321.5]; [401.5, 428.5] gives 0.74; 2.69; 2.76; 2.74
